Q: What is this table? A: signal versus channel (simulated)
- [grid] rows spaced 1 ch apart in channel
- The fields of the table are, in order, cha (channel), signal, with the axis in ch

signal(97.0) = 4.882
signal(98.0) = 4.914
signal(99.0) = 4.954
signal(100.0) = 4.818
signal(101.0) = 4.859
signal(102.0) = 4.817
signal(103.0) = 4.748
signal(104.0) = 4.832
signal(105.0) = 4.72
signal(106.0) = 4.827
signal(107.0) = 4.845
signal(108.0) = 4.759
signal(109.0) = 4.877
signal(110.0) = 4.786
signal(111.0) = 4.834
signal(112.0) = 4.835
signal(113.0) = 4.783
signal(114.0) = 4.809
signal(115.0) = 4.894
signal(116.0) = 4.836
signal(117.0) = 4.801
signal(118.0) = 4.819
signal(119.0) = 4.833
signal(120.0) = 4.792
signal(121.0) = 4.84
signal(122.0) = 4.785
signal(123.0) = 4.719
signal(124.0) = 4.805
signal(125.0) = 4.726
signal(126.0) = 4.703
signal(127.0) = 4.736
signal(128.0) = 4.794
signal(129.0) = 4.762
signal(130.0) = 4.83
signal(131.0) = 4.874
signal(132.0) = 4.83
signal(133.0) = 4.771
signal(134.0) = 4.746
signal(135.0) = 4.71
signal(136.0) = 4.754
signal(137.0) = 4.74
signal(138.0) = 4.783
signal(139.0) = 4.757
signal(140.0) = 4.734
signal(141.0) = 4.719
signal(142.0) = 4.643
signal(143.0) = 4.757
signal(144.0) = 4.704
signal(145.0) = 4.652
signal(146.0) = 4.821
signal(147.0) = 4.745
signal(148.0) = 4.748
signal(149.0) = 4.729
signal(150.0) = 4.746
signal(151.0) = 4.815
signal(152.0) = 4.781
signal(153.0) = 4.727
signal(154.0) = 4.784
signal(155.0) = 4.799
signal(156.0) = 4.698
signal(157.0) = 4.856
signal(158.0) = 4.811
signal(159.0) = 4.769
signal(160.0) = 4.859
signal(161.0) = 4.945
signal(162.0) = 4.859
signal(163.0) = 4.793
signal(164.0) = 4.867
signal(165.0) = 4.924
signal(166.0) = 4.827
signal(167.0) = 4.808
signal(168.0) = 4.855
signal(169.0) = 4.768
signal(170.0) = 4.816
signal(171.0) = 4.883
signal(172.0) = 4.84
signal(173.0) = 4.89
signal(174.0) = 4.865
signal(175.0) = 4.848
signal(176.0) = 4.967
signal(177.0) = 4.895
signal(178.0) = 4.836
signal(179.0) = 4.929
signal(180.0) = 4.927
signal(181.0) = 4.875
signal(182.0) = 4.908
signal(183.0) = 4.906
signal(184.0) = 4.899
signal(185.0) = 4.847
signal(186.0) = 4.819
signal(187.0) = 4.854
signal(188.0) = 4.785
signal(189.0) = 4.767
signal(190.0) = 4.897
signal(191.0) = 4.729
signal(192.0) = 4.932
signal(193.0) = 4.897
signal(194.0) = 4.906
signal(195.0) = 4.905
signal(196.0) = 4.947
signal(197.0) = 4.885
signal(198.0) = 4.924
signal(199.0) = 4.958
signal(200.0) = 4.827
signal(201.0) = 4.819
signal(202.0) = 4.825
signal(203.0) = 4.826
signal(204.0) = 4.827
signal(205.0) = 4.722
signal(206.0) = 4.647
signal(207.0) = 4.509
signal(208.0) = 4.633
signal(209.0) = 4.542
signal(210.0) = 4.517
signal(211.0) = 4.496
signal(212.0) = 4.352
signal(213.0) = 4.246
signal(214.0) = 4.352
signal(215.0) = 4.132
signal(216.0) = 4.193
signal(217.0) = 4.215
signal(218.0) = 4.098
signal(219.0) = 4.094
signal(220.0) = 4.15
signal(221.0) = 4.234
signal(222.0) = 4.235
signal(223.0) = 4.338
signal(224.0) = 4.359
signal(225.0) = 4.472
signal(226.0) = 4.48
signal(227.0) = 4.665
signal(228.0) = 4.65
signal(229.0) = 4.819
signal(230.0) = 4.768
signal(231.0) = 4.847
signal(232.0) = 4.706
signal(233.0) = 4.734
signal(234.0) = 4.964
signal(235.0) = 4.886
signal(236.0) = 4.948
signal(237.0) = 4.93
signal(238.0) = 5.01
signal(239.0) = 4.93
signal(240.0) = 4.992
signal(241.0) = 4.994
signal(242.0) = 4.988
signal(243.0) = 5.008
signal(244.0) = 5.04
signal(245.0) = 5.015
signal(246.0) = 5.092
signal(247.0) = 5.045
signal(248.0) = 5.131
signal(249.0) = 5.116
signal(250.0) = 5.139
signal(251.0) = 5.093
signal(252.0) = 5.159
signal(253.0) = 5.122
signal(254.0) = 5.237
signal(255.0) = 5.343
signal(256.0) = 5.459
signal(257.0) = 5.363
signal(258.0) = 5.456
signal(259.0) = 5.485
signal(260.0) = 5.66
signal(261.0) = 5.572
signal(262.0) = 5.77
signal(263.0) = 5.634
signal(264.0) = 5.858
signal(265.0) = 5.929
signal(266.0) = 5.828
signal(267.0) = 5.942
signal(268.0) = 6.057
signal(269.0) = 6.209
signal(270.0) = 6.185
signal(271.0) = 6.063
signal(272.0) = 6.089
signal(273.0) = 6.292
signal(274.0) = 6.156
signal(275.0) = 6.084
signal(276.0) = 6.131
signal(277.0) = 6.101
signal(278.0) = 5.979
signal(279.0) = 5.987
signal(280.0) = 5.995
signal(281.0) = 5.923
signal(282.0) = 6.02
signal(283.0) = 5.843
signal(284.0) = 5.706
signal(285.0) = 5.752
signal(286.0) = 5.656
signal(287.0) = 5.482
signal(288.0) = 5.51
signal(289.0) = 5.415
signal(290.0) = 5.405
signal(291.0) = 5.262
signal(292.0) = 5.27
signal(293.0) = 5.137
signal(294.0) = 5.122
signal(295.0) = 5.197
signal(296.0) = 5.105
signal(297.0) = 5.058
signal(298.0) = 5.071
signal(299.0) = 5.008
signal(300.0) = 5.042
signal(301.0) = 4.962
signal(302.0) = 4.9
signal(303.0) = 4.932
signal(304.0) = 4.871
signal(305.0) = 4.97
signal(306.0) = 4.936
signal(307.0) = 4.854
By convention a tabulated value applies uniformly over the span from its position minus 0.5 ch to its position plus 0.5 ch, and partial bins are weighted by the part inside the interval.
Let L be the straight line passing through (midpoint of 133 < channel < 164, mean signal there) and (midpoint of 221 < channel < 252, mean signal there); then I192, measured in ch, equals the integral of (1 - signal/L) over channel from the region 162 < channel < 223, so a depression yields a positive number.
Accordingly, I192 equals 1.20 ch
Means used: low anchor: 4.77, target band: 4.71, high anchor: 4.84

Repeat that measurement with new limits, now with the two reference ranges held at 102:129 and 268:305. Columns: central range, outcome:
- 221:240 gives 2.2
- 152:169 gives 0.6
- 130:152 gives 0.7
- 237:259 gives 1.1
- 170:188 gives 0.7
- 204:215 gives 1.5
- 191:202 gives 0.6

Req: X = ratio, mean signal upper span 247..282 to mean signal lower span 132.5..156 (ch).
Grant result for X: 1.2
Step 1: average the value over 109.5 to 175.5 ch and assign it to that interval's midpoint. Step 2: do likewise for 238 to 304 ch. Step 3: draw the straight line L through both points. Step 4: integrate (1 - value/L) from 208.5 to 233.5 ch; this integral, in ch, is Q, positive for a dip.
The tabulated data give 3.8 ch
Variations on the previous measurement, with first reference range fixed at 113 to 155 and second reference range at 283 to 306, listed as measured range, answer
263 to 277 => -2.4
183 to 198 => 0.2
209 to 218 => 1.2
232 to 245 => 0.3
